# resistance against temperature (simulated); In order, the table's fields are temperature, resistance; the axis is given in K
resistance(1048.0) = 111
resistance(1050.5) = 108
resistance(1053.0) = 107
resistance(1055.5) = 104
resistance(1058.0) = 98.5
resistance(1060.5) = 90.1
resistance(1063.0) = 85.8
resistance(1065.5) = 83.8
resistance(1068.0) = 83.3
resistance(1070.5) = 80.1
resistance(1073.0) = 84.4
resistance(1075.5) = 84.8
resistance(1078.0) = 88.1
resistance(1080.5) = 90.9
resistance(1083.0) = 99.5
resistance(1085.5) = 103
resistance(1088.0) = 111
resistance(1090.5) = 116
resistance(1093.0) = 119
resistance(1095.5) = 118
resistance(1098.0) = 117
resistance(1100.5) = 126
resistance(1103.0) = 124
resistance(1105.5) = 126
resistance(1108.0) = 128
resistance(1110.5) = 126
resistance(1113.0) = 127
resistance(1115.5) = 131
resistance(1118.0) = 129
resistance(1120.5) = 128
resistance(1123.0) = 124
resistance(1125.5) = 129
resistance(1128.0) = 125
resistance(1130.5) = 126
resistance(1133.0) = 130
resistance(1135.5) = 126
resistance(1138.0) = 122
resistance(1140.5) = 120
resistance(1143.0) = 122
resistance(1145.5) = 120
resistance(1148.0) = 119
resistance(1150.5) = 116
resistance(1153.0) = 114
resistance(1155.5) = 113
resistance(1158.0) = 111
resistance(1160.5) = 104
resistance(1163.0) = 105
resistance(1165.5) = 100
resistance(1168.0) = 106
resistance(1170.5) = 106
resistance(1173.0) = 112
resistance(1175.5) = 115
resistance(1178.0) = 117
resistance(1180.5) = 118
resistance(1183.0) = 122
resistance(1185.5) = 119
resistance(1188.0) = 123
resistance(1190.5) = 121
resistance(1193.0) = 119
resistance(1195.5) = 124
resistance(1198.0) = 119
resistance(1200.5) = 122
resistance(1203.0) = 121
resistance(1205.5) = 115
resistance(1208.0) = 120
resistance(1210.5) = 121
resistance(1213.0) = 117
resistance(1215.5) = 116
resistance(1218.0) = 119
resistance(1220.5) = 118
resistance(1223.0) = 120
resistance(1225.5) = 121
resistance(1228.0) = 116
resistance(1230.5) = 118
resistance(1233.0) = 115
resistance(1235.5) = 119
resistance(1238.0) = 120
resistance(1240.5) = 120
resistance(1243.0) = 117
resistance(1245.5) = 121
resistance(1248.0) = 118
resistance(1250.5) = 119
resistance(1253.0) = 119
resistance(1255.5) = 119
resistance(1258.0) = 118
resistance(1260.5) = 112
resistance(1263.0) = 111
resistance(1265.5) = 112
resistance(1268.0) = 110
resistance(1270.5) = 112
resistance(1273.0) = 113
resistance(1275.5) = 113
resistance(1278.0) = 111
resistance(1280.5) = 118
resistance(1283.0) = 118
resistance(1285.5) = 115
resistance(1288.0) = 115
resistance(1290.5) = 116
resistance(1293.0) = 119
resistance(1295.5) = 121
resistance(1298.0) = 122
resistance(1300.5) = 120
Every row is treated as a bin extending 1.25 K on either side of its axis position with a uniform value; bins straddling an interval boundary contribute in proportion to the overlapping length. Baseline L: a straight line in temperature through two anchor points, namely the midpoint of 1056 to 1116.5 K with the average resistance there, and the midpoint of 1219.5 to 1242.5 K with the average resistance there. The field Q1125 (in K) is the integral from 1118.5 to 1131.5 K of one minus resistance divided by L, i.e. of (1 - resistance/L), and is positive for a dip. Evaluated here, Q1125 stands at -2.1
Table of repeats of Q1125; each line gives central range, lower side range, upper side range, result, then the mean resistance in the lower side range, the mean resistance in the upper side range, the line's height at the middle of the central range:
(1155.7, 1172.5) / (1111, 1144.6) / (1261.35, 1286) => 2.29 K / 126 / 113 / 123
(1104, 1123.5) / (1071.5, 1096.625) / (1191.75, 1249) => -4.16 K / 101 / 119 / 105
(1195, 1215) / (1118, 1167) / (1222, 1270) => -0.31 K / 119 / 117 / 118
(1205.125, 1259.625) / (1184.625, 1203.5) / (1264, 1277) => -0.94 K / 121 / 112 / 116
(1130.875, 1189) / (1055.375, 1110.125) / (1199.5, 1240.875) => -2.08 K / 103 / 119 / 112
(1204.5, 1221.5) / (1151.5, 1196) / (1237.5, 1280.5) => -0.52 K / 114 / 116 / 115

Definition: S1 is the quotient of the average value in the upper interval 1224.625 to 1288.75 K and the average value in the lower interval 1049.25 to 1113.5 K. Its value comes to 1.11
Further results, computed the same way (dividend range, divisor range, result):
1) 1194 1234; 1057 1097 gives 1.24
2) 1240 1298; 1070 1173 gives 1.01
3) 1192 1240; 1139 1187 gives 1.05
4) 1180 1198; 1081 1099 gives 1.09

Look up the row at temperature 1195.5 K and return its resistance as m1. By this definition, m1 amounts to 124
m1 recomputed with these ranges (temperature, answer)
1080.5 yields 90.9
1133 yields 130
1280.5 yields 118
